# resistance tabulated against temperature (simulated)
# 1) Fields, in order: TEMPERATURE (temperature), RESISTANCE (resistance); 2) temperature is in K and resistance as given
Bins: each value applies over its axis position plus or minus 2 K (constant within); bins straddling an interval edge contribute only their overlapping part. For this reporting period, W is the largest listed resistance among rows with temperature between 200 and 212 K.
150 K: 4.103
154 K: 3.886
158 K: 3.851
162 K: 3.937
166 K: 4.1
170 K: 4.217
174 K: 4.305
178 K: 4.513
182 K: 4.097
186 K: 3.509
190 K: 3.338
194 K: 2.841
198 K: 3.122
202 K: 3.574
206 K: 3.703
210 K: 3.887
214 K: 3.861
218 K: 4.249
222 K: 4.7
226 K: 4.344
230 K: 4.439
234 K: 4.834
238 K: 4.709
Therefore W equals 3.887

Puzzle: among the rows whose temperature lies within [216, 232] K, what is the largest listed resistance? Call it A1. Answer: 4.7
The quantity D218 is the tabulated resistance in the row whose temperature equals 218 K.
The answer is 4.249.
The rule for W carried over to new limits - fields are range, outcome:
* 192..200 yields 3.122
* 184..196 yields 3.509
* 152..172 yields 4.217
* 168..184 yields 4.513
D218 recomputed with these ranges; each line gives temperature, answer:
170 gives 4.217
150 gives 4.103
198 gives 3.122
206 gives 3.703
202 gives 3.574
